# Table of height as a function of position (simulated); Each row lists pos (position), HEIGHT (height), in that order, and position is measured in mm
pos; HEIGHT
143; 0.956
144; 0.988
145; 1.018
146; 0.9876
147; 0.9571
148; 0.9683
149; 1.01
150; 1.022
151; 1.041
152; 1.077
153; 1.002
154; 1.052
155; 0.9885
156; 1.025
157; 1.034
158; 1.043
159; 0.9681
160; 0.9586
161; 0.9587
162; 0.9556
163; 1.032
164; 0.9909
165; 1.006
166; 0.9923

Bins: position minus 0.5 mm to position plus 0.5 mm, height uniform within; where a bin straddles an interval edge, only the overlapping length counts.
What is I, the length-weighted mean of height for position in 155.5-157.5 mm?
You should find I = 1.03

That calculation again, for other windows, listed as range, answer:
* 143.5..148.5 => 0.984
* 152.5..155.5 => 1.01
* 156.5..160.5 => 1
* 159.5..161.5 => 0.959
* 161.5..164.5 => 0.993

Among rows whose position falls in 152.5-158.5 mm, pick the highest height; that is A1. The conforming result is 1.052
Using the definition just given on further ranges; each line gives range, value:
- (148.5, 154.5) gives 1.077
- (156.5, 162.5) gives 1.043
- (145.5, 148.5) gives 0.9876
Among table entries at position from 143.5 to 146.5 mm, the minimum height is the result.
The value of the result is 0.9876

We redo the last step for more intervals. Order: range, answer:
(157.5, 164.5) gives 0.9556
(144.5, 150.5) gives 0.9571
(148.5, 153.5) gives 1.002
